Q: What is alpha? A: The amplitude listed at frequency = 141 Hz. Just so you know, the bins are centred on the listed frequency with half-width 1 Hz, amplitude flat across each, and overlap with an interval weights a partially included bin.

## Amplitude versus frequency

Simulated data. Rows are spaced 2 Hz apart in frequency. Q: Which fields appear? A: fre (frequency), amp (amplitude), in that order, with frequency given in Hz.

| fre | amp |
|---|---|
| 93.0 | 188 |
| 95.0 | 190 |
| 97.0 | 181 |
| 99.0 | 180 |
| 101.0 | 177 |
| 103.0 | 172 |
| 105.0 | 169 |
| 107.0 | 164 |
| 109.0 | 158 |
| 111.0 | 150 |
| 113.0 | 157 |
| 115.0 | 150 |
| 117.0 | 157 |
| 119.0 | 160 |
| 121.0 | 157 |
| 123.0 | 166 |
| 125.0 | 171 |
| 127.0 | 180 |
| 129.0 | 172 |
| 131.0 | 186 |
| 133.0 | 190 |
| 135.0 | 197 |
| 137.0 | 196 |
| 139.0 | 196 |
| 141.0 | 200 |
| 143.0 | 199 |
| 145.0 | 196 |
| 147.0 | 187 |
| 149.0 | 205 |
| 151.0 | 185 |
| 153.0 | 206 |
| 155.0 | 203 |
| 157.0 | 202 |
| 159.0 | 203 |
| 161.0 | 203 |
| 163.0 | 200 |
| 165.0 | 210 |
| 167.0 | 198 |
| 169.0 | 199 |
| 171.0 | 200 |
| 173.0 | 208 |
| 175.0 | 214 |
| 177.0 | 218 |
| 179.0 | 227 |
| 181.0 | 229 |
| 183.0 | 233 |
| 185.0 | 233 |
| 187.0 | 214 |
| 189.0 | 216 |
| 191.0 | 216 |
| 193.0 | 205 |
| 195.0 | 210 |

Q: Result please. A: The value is 200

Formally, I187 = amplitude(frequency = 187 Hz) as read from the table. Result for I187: 214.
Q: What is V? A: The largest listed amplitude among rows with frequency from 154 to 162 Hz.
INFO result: 203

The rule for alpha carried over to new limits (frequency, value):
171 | 200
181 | 229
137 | 196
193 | 205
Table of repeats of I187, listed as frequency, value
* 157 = 202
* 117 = 157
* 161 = 203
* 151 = 185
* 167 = 198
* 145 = 196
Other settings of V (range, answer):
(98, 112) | 180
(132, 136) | 197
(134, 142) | 200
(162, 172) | 210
